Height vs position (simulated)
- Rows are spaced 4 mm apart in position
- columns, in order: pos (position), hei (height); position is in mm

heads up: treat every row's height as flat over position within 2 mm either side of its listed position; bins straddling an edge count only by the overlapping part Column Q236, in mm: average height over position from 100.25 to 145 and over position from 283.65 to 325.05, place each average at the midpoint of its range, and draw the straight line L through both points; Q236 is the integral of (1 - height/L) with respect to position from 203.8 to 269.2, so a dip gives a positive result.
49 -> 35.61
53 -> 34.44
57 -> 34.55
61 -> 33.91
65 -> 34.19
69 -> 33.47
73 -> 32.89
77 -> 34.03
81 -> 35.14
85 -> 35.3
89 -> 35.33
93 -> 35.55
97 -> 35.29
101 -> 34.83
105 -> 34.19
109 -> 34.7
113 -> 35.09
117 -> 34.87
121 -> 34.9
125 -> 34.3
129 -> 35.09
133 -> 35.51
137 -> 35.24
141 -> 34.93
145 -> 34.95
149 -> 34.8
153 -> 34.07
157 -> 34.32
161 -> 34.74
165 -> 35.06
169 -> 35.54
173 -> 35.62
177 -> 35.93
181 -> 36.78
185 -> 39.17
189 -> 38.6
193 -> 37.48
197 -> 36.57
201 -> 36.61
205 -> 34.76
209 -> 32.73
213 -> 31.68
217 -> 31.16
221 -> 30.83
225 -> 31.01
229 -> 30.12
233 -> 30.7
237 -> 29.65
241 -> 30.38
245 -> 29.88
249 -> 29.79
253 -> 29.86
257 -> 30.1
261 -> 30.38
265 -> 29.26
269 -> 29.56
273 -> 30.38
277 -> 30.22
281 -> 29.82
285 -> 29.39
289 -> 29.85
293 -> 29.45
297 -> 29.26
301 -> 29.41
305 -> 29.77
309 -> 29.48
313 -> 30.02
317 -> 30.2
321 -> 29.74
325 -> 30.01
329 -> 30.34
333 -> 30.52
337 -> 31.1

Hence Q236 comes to 1.97 mm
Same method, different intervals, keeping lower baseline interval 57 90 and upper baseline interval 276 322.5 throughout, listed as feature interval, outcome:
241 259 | 0.44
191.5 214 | -2.42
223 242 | 0.42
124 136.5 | -0.73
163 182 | -2.04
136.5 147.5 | -0.71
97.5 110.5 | -0.39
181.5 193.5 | -2.39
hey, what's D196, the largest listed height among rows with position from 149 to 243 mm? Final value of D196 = 39.17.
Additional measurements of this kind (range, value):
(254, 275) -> 30.38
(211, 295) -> 31.68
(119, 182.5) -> 36.78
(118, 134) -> 35.51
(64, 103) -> 35.55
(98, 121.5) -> 35.09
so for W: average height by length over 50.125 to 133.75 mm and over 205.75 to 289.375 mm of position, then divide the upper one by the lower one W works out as 0.88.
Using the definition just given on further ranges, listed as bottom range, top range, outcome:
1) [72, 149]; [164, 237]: 0.98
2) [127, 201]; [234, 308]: 0.83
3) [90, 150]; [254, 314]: 0.85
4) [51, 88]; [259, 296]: 0.87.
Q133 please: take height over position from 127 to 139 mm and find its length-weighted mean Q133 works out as 35.3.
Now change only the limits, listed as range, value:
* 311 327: 30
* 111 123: 35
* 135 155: 34.8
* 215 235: 30.8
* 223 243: 30.4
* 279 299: 29.6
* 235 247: 30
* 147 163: 34.5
